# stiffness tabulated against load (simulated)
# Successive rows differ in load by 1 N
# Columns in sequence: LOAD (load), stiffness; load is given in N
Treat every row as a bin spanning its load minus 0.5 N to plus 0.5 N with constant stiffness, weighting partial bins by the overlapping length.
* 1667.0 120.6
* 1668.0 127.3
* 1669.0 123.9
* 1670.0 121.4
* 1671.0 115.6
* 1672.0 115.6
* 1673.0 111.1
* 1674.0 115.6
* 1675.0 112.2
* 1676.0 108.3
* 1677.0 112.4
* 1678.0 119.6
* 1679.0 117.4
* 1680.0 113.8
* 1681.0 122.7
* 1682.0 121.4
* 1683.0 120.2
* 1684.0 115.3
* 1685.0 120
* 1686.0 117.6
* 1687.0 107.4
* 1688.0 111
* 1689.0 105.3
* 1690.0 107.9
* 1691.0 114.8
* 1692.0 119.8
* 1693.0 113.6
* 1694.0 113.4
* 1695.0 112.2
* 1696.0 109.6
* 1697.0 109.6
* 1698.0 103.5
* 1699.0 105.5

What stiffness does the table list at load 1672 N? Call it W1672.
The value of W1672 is 115.6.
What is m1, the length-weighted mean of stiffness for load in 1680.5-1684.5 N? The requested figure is 120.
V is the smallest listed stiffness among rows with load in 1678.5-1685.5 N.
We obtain 113.8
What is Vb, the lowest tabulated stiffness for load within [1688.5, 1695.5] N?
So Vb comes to 105.3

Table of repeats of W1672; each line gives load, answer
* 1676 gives 108.3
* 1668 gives 127.3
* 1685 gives 120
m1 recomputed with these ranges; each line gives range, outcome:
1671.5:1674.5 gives 114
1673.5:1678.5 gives 114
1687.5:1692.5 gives 112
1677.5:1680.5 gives 117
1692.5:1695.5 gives 113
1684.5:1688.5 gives 114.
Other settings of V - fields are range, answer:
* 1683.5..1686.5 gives 115.3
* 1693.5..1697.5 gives 109.6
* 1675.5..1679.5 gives 108.3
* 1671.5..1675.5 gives 111.1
